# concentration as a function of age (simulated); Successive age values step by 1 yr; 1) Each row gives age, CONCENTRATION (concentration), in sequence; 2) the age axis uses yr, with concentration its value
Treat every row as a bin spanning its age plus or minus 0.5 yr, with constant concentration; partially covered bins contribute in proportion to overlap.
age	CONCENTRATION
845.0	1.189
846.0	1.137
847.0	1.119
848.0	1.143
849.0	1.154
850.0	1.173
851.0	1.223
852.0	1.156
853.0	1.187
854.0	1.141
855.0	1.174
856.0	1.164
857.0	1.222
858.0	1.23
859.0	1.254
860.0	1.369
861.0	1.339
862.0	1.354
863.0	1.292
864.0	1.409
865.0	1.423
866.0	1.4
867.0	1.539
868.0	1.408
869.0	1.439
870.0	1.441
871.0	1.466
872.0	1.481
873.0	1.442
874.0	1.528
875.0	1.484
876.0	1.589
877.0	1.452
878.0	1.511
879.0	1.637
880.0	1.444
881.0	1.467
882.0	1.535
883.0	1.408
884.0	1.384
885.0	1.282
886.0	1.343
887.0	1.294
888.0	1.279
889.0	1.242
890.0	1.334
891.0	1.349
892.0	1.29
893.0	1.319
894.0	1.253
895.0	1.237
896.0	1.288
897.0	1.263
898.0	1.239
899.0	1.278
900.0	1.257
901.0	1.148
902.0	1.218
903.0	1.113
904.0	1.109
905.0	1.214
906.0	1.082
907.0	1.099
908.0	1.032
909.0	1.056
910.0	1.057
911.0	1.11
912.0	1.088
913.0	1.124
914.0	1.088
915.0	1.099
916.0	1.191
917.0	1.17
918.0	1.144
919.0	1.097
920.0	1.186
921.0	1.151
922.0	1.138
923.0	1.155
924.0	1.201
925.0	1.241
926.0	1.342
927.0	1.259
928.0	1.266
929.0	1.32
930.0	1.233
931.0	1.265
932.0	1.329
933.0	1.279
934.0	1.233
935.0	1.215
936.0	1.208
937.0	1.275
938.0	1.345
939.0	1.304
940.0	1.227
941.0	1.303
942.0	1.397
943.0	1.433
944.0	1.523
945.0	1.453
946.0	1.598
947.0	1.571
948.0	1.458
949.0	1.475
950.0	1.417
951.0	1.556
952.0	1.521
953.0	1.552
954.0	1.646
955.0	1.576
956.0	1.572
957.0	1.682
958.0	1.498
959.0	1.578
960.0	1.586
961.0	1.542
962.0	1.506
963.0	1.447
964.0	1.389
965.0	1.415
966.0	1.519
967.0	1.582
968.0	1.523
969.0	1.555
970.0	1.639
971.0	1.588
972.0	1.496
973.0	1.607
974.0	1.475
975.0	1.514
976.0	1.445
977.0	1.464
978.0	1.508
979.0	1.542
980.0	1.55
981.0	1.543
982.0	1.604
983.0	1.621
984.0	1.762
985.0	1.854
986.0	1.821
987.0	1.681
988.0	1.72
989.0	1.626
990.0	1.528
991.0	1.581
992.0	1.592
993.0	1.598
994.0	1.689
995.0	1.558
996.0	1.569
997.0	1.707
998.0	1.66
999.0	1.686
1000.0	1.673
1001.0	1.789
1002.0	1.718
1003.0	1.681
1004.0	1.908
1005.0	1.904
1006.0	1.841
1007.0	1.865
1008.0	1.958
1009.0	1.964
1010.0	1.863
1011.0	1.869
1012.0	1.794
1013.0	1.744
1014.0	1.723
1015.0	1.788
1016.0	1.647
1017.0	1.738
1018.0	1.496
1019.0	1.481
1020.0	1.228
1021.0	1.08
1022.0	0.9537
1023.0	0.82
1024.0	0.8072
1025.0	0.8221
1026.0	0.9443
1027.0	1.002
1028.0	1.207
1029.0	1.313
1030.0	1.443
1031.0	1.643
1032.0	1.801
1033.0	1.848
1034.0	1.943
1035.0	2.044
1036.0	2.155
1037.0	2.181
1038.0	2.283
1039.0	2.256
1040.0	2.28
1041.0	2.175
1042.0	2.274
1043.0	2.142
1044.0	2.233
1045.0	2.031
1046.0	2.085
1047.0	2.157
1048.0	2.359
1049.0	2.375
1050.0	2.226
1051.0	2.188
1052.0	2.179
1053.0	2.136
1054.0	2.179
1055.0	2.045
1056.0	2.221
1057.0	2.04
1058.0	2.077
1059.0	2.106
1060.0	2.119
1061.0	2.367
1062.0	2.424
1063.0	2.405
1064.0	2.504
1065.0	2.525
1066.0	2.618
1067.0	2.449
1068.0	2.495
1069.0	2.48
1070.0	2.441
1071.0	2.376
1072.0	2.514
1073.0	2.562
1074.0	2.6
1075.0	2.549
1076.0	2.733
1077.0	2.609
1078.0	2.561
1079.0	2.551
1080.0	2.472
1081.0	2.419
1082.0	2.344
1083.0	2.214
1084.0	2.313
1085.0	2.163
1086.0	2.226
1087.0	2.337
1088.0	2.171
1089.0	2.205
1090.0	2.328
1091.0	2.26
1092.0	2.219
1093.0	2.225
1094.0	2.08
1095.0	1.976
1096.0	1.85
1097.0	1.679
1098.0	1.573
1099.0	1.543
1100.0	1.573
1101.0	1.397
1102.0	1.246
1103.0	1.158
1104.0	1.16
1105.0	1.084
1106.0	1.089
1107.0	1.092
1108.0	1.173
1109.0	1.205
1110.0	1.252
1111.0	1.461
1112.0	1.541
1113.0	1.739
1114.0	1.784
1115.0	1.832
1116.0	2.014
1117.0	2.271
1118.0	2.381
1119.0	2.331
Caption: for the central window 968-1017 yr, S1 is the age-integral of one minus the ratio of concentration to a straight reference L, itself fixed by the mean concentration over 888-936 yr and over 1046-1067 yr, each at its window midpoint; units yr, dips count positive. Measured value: 3.2 yr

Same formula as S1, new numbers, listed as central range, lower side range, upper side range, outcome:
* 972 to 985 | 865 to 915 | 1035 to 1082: 2.0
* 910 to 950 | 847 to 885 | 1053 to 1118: 7.6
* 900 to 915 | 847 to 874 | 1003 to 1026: 2.9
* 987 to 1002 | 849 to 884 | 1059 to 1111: 1.2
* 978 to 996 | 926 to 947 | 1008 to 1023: -1.7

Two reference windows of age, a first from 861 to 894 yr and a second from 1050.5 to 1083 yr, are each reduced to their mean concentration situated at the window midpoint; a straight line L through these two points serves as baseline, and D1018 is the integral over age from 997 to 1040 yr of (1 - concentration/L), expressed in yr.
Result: 9.9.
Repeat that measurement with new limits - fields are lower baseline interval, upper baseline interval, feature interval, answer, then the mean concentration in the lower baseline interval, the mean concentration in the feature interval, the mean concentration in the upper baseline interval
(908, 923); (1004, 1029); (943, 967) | -4.99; 1.12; 1.52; 1.49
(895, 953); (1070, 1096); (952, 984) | 0.26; 1.26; 1.54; 2.35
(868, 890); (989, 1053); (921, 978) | 5.96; 1.43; 1.43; 1.75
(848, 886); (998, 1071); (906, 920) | 3.77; 1.36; 1.11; 1.91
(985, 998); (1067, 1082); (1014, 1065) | 7.07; 1.65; 1.87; 2.52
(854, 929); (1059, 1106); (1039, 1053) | -1.49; 1.28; 2.21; 2.16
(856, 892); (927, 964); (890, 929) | 6.20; 1.4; 1.19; 1.42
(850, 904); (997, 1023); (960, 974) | 0.32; 1.34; 1.52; 1.67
